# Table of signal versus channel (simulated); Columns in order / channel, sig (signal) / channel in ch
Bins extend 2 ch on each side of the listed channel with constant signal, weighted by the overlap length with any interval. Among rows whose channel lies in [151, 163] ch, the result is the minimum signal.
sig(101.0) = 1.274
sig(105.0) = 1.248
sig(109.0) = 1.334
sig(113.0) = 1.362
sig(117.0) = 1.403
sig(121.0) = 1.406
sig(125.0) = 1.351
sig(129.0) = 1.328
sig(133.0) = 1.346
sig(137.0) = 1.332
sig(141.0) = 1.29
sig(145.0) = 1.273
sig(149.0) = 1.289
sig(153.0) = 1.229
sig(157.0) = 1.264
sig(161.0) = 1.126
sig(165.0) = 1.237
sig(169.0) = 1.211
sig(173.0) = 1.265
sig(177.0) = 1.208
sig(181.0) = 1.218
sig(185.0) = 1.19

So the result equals 1.126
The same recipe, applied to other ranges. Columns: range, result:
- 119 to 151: 1.273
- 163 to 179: 1.208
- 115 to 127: 1.351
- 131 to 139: 1.332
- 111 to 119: 1.362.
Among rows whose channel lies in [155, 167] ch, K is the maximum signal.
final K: 1.264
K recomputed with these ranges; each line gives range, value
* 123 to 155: 1.351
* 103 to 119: 1.403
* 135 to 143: 1.332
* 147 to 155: 1.289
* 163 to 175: 1.265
